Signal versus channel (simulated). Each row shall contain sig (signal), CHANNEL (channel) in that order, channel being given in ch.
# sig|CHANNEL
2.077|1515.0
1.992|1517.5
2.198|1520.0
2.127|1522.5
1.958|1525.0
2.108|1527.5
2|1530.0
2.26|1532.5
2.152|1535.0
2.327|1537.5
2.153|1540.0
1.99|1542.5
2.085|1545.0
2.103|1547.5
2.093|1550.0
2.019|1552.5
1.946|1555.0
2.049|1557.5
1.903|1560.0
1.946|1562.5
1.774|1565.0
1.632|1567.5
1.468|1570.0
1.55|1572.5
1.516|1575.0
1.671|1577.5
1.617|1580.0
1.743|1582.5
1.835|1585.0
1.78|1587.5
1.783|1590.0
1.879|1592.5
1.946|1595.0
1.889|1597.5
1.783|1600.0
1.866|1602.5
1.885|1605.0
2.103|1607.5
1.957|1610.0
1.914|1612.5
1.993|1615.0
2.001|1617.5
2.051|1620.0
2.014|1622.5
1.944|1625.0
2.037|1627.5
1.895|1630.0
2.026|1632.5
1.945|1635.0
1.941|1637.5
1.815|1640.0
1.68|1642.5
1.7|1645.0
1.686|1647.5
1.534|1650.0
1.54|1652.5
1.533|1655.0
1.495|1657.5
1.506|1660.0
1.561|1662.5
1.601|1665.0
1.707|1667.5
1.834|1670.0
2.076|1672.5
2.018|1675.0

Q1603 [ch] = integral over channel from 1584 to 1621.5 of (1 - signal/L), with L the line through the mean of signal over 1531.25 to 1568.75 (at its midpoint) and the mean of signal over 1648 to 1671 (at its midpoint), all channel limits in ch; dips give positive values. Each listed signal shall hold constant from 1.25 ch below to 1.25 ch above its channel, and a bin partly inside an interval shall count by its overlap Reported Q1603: -2.0 ch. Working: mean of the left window 2.03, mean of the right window 1.59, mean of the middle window 1.91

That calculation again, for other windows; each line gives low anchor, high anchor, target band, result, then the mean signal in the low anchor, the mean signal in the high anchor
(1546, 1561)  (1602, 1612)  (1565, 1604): 4.92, 2.02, 1.96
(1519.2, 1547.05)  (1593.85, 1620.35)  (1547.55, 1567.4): 1.08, 2.12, 1.94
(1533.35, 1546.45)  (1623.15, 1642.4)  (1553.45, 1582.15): 4.75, 2.14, 1.93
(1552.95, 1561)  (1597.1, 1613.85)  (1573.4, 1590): 2.10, 1.97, 1.92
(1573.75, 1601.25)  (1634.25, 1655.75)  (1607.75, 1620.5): -1.83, 1.77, 1.71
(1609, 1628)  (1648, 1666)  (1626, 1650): -1.05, 1.99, 1.54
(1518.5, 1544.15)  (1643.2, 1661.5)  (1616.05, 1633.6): -3.06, 2.13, 1.57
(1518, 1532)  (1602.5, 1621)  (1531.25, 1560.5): -0.52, 2.08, 1.98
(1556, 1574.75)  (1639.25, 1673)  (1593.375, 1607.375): -1.48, 1.75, 1.65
